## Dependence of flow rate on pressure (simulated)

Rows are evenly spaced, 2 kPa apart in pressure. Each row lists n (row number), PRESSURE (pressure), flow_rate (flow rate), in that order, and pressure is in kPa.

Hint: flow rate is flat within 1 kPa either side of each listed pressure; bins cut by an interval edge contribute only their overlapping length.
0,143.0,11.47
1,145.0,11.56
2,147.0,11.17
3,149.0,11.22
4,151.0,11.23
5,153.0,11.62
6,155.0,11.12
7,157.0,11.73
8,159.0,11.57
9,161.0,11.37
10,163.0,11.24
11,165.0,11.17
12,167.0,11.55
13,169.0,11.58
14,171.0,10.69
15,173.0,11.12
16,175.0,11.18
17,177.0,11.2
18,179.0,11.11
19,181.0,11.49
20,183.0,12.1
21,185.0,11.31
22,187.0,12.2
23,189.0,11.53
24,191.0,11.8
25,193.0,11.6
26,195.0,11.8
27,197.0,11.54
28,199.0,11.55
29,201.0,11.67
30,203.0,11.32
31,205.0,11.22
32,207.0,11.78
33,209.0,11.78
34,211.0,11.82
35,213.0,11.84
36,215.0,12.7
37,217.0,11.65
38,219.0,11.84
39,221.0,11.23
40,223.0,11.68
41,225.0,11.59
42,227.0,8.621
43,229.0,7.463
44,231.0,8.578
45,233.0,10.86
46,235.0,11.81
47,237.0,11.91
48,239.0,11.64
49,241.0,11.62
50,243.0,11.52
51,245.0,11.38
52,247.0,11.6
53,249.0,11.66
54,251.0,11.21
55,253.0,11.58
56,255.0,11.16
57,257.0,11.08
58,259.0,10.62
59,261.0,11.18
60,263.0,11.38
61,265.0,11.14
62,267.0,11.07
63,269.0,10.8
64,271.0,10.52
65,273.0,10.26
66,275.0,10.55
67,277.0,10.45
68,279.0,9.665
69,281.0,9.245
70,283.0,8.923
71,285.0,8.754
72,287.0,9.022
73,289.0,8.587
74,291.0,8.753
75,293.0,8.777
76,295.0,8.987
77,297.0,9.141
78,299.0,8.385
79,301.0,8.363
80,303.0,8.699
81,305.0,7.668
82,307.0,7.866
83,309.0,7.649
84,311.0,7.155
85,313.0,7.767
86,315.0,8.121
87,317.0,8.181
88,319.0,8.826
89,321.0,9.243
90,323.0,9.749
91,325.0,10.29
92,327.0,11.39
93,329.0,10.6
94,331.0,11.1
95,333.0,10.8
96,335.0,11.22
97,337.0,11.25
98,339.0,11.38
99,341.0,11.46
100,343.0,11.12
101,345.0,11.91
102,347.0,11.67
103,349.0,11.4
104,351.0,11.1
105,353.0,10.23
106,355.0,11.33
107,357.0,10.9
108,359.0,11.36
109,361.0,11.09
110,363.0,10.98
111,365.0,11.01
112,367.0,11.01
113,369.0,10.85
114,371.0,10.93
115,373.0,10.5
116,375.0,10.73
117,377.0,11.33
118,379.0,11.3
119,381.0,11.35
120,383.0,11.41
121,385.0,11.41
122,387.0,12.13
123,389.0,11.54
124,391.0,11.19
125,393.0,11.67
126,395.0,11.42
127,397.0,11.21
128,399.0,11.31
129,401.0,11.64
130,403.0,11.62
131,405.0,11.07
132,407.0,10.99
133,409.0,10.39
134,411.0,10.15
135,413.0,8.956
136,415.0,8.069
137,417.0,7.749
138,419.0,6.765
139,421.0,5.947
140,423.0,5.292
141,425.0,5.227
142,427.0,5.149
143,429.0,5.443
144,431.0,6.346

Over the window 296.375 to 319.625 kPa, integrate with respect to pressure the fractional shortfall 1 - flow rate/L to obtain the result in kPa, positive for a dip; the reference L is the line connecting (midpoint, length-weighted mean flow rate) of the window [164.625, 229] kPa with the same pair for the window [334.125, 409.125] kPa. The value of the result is 6.53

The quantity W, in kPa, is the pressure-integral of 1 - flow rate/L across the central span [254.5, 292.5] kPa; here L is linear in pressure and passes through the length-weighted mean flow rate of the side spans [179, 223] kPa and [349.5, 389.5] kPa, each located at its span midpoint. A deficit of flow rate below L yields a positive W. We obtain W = 4.36 kPa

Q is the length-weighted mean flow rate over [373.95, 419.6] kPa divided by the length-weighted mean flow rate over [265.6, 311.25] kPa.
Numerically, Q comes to 1.17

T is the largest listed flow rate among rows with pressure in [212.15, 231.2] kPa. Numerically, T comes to 12.7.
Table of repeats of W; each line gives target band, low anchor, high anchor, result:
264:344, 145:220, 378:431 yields 6.7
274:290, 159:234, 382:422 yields 2.2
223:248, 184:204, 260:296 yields 0.0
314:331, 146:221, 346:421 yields 2.1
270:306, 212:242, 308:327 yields 1.2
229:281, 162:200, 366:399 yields 2.2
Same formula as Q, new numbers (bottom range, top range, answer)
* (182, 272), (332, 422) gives 0.95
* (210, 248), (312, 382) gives 0.96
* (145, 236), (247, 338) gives 0.87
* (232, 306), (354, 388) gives 1.09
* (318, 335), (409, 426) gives 0.72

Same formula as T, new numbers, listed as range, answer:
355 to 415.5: 12.13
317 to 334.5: 11.39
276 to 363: 11.91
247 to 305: 11.66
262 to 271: 11.38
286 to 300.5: 9.141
